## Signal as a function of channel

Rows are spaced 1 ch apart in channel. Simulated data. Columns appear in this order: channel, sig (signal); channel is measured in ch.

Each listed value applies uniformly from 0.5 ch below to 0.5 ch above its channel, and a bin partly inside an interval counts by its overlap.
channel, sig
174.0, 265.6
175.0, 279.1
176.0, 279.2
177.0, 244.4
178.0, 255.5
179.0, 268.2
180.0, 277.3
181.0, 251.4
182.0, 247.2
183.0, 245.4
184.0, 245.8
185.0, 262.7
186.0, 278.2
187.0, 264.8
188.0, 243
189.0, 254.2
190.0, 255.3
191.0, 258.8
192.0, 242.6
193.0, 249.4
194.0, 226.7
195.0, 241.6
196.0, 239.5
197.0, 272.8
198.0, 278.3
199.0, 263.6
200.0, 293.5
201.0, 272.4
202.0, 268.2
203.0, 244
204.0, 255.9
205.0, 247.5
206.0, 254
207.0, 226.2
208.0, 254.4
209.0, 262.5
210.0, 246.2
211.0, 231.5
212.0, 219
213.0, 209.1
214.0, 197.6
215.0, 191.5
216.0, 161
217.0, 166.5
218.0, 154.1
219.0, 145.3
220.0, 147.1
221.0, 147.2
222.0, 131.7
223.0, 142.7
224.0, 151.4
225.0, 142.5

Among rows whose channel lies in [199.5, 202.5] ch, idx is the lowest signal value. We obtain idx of 268.2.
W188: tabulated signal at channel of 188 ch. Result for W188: 243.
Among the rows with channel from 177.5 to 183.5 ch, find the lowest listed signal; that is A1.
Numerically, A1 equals 245.4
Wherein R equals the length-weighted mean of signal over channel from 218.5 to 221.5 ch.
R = 147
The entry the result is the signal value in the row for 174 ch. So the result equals 265.6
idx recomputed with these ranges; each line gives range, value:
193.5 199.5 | 226.7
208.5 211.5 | 231.5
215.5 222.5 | 131.7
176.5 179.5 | 244.4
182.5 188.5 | 243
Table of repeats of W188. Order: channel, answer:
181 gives 251.4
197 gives 272.8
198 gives 278.3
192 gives 242.6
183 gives 245.4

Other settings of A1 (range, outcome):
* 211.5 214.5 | 197.6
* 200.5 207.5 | 226.2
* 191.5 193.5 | 242.6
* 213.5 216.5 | 161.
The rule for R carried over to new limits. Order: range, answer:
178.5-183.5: 258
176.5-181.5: 259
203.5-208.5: 248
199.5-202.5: 278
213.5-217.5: 179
